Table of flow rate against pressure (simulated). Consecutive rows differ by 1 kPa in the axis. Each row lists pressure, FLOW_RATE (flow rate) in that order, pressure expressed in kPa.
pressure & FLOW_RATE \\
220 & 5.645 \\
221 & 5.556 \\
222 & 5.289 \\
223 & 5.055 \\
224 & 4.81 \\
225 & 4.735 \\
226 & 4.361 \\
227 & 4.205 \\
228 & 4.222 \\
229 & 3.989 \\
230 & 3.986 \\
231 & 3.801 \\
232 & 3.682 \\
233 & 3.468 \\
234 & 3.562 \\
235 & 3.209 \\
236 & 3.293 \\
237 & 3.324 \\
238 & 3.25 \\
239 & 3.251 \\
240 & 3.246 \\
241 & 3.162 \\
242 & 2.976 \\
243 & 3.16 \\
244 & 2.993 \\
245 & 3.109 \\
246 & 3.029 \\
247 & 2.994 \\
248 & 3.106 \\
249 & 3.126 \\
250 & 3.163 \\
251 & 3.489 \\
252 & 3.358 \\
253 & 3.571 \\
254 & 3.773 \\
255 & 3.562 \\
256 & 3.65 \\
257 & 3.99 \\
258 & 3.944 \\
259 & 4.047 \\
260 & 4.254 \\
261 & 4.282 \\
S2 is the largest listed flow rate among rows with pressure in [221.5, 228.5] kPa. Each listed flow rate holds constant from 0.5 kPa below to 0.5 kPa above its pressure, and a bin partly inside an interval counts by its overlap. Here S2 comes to 5.289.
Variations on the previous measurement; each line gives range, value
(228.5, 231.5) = 3.989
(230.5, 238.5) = 3.801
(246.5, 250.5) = 3.163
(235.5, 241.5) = 3.324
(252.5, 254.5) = 3.773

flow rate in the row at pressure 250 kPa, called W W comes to 3.163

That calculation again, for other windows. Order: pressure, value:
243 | 3.16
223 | 5.055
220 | 5.645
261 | 4.282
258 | 3.944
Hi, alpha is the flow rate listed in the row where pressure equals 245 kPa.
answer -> 3.109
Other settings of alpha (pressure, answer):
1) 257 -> 3.99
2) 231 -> 3.801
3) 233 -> 3.468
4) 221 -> 5.556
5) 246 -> 3.029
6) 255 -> 3.562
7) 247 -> 2.994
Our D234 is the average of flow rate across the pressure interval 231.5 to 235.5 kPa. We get 3.48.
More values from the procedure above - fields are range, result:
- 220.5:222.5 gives 5.42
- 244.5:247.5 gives 3.04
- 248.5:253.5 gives 3.34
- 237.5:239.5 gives 3.25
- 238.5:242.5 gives 3.16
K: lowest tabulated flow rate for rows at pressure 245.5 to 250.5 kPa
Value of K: 2.994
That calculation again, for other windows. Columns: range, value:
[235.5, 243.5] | 2.976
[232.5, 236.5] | 3.209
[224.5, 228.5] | 4.205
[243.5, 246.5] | 2.993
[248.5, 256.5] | 3.126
